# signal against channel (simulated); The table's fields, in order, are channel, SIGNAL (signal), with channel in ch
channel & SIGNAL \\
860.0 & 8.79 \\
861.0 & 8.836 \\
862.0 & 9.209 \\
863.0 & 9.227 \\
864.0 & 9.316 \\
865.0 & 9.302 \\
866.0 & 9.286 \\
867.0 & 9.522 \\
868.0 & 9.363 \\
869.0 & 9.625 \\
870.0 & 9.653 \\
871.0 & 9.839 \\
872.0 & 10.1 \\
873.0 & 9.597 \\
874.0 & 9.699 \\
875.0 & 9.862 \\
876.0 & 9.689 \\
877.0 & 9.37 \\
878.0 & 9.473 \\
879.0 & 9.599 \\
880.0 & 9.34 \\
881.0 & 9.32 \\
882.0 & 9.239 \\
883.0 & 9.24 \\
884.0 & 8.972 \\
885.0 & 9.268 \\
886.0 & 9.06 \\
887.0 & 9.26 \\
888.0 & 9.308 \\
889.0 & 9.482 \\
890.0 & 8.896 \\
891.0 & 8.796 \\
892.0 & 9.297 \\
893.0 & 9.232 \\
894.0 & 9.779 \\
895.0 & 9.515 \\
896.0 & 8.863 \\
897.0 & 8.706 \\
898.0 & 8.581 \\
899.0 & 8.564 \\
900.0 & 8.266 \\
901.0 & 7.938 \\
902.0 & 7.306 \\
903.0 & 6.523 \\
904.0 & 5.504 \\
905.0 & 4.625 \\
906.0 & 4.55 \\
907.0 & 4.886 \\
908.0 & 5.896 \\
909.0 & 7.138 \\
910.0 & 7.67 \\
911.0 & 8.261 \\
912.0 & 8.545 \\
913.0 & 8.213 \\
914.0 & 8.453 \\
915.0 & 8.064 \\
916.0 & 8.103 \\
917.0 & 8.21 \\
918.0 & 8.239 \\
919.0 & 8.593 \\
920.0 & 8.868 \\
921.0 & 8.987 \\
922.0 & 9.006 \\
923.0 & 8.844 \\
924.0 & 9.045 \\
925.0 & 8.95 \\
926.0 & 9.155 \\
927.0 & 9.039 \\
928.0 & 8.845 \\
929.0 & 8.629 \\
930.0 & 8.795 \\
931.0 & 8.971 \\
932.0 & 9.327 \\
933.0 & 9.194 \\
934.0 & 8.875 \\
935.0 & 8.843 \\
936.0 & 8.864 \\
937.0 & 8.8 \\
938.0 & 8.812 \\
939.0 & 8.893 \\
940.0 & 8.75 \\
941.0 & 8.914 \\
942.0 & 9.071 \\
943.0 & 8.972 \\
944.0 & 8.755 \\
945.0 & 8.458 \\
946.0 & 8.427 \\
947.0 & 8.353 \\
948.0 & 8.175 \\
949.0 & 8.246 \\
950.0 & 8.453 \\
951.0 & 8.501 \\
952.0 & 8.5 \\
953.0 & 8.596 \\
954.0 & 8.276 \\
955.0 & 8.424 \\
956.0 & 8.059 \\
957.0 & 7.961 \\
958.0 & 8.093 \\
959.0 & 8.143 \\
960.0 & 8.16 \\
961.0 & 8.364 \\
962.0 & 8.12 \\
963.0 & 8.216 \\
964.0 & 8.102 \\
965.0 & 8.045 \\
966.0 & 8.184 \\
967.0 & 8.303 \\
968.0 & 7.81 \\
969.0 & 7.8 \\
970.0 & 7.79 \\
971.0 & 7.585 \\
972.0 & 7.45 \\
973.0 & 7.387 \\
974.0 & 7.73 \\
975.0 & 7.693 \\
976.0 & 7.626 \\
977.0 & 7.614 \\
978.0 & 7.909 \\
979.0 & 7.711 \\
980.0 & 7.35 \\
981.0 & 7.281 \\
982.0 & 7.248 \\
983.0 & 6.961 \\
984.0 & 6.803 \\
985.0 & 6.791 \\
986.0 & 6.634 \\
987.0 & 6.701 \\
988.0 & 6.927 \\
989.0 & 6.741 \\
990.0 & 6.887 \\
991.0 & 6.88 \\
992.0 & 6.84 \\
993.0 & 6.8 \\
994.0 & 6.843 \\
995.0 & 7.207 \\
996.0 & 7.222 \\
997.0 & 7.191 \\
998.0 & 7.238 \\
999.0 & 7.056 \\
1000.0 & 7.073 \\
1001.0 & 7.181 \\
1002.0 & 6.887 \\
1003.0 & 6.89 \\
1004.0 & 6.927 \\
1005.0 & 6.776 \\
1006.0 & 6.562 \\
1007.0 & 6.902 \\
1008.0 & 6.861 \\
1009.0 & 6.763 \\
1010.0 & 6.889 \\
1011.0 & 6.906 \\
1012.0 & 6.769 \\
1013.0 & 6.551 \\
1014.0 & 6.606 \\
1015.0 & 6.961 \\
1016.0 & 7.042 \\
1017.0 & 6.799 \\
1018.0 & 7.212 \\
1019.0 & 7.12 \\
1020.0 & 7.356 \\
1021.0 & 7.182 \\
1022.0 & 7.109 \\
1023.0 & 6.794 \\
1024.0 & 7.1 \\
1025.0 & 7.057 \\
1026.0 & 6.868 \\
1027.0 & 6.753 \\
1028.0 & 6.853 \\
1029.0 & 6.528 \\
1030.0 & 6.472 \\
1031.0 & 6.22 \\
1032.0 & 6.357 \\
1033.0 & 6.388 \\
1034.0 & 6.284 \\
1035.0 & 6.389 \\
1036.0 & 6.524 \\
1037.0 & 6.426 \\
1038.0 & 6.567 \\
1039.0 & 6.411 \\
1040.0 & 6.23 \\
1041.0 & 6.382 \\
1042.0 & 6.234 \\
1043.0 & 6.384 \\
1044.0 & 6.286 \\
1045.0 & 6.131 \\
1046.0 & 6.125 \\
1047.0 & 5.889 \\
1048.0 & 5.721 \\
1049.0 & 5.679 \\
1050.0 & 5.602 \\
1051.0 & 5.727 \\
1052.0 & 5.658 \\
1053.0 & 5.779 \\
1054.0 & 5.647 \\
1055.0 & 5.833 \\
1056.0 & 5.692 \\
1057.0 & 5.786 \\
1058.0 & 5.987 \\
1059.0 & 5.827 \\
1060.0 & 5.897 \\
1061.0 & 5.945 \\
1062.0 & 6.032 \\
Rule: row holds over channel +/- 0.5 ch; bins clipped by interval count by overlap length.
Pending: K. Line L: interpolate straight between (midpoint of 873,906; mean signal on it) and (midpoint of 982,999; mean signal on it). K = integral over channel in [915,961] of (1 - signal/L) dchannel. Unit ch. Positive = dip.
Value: -4.6 ch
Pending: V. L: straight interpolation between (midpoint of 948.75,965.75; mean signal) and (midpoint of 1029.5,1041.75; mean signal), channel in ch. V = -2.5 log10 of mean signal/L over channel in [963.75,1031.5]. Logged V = 0.024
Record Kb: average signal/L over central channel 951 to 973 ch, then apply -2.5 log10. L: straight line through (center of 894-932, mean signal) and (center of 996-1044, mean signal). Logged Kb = -0.09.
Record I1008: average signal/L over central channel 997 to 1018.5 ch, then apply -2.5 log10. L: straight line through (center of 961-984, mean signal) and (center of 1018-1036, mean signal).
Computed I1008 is 0.030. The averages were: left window 7.72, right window 6.76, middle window 6.9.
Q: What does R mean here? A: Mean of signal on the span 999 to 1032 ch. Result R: 6.87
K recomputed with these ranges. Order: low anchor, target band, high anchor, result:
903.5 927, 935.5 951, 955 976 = -1.6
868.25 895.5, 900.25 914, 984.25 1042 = 3.3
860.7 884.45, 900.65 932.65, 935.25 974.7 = 3.3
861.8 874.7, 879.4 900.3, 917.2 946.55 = 0.4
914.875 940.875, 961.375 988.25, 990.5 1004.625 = 0.2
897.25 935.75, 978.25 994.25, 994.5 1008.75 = 0.5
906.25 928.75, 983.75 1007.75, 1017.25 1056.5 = 0.3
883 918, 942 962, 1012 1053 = -2.5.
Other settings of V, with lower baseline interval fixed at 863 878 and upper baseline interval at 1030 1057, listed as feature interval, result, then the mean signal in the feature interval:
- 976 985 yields 0.00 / 7.34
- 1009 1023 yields -0.05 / 6.95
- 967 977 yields -0.02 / 7.68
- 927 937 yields -0.07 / 8.93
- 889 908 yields 0.16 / 7.76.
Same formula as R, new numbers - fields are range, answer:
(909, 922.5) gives 8.35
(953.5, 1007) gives 7.44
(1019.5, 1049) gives 6.5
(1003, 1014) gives 6.79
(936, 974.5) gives 8.29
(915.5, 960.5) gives 8.65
